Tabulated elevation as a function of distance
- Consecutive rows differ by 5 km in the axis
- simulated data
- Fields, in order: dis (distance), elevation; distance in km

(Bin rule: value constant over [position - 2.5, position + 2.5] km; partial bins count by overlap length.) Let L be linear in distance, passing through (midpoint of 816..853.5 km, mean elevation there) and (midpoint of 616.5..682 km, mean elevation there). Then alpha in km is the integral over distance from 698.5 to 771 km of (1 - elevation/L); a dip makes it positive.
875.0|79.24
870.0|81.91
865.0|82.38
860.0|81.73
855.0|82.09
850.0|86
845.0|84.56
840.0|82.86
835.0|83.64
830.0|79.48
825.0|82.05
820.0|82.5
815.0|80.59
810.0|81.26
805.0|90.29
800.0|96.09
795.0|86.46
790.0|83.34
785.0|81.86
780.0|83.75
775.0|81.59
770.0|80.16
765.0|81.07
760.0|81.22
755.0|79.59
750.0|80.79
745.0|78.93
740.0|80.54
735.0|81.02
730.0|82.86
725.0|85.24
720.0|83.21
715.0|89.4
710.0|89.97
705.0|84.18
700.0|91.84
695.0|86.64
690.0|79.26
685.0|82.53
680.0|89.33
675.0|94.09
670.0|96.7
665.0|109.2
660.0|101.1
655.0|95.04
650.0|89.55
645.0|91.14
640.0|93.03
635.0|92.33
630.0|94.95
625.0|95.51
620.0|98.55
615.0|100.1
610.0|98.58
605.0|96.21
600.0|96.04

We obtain 5.2 km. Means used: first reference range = 95.5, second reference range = 82.9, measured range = 83.3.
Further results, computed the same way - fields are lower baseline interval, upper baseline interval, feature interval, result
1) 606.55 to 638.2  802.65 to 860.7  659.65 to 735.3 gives 2.3 km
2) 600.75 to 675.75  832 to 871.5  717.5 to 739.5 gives 1.9 km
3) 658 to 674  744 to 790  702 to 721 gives 1.1 km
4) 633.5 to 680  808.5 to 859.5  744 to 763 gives 1.8 km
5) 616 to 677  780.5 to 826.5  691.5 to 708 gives 0.9 km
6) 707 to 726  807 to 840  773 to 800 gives -0.3 km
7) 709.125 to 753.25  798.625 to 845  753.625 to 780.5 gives 0.8 km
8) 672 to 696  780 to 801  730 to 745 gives 0.9 km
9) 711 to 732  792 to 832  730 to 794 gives 2.9 km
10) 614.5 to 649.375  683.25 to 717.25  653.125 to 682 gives -2.4 km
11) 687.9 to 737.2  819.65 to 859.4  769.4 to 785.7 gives 0.4 km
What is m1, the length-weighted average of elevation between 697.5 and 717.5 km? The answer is 88.8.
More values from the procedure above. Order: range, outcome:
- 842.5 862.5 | 83.6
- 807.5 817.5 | 80.9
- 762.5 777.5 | 80.9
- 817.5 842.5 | 82.1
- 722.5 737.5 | 83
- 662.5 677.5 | 100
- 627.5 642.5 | 93.4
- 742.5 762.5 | 80.1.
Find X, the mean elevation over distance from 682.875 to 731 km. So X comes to 85.6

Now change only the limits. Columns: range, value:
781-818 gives 85.6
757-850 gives 83.5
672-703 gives 87.4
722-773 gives 81.2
